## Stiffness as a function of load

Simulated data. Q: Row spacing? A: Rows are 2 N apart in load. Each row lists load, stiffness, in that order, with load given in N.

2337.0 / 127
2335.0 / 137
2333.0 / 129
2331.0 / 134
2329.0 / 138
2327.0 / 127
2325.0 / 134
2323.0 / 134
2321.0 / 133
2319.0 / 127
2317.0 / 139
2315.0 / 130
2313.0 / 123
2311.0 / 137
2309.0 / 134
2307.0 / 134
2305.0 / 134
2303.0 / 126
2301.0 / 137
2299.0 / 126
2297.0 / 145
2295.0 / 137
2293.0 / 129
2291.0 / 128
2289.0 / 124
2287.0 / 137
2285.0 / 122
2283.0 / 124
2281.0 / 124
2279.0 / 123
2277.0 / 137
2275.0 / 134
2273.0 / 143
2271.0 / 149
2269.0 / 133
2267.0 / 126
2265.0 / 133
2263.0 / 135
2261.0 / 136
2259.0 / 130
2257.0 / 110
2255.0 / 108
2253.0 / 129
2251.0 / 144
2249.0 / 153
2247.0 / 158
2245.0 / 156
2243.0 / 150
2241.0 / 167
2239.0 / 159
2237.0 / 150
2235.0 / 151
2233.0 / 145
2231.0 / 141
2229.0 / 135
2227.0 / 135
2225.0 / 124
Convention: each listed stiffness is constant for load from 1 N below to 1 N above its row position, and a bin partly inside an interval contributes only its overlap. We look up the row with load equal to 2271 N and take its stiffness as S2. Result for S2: 149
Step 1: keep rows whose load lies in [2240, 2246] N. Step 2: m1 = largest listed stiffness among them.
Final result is 167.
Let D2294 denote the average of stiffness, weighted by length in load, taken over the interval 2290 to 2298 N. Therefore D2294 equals 135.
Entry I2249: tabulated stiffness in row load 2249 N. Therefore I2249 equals 153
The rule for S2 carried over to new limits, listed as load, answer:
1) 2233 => 145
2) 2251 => 144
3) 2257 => 110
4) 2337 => 127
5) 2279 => 123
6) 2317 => 139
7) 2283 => 124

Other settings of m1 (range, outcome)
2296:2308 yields 145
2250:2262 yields 144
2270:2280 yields 149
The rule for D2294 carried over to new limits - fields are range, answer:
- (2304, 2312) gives 135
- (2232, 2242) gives 154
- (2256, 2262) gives 125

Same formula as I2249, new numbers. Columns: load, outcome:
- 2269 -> 133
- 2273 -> 143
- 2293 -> 129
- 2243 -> 150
